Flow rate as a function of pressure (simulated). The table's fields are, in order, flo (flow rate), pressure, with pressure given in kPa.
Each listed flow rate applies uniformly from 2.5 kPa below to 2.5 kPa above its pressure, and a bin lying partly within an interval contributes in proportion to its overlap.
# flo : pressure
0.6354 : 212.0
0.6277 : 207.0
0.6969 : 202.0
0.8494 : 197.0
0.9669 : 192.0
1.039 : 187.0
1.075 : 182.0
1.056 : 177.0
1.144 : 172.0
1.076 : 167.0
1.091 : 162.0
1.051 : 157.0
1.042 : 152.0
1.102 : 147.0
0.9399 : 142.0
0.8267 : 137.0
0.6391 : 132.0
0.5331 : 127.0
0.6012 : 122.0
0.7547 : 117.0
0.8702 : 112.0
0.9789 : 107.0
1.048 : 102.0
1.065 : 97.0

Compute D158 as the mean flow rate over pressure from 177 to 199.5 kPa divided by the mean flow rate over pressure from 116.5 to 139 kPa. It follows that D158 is 1.5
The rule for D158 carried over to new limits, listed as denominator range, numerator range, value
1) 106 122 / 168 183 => 1.34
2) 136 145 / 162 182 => 1.20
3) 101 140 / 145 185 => 1.40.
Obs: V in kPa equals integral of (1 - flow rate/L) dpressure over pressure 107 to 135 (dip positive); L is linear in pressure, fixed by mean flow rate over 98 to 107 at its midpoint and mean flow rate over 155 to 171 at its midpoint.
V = 9.0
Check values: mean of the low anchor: 1.03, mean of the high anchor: 1.08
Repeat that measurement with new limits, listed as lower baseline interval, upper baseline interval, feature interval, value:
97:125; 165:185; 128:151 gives 2.43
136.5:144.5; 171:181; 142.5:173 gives -2.54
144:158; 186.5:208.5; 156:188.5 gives -4.29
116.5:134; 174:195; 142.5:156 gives -4.56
